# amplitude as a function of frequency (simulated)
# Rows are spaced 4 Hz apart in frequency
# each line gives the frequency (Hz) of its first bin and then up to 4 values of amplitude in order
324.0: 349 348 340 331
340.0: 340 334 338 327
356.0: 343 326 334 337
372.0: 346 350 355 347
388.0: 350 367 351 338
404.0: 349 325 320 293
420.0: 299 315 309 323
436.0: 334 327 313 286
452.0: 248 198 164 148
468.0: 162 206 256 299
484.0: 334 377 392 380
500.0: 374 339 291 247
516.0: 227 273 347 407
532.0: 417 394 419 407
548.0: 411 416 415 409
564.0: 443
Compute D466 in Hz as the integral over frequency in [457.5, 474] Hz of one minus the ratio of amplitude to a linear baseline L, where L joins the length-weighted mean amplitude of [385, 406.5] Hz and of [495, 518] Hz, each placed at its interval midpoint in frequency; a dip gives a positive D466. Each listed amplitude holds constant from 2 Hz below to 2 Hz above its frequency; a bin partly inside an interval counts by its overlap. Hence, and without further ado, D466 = 7.76 Hz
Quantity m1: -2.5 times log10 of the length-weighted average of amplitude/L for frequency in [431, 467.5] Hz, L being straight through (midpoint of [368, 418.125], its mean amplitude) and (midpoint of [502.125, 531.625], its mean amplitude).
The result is 0.27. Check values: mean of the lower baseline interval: 341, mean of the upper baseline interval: 310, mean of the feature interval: 254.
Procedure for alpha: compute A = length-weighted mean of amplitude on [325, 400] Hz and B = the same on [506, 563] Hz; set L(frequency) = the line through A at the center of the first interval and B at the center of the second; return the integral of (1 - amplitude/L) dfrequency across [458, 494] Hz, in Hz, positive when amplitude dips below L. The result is 9.82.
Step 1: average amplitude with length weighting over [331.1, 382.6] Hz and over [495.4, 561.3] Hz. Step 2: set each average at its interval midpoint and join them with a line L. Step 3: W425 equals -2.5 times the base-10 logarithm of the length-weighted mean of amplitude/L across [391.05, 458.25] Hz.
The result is 0.12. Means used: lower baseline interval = 339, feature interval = 310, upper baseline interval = 362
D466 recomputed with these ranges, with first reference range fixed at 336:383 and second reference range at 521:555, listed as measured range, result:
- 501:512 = 2.3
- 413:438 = 3.4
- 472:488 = 3.6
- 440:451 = 2.0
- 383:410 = 0.3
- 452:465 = 6.6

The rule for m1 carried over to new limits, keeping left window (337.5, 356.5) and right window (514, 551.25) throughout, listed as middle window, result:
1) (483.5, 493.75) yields -0.033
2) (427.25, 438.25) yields 0.088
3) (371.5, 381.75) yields -0.031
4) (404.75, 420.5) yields 0.112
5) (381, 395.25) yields -0.035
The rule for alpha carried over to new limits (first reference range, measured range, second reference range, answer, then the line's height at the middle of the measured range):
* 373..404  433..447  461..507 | -0.07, 320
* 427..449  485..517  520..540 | 2.56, 362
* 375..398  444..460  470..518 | 4.15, 327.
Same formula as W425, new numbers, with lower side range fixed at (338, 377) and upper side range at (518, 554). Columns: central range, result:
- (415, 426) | 0.172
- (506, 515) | 0.396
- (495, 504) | 0.027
